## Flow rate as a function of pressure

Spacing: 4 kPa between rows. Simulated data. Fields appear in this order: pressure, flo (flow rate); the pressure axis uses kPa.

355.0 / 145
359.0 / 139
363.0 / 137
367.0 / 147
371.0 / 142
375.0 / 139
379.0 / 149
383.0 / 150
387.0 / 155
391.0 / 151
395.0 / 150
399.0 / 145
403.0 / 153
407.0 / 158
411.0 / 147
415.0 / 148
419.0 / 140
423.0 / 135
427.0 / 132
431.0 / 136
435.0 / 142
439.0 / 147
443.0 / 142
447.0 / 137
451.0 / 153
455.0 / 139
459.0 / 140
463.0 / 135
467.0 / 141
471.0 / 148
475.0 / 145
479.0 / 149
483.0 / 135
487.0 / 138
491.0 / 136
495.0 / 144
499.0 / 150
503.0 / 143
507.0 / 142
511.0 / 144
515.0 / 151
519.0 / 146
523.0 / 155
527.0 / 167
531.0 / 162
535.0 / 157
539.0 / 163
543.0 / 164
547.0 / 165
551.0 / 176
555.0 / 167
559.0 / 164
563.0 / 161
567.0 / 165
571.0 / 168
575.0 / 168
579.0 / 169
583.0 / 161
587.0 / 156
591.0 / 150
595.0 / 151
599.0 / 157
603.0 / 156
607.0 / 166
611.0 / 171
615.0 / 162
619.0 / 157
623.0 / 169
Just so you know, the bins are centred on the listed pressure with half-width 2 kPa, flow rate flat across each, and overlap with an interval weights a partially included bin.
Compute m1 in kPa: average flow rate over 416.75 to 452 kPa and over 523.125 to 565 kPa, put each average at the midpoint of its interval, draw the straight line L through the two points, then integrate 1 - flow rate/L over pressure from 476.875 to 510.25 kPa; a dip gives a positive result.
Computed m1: 2.4 kPa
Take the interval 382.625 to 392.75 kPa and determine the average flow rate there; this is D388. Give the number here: 152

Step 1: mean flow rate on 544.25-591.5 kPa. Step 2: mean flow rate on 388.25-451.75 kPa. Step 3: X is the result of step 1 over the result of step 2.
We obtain 1.1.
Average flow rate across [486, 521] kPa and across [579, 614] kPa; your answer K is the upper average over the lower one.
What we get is 1.11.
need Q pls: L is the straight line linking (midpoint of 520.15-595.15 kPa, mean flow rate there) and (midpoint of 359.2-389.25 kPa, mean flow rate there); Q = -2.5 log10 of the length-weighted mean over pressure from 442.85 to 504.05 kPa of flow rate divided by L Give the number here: 0.09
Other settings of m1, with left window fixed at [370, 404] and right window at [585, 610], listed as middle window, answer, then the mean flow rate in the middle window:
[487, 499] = 0.88 kPa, 141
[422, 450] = 2.02 kPa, 139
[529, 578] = -3.23 kPa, 165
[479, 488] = 0.77 kPa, 139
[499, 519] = 0.98 kPa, 146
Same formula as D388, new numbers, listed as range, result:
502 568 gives 158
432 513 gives 142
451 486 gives 142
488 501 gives 143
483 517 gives 143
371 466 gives 144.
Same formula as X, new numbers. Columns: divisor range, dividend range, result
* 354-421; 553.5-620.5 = 1.10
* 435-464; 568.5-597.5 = 1.13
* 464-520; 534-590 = 1.15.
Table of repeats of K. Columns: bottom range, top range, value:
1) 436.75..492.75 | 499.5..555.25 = 1.11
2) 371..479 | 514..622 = 1.12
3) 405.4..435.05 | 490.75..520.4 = 1.02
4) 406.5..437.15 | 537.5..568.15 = 1.17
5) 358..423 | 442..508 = 0.97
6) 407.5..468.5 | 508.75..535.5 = 1.09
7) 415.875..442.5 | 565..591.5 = 1.17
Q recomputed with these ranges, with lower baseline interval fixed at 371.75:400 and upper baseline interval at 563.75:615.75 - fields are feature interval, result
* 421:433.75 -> 0.12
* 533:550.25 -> -0.03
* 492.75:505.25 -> 0.07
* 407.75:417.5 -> 0.01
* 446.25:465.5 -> 0.09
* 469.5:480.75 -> 0.05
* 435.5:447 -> 0.07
